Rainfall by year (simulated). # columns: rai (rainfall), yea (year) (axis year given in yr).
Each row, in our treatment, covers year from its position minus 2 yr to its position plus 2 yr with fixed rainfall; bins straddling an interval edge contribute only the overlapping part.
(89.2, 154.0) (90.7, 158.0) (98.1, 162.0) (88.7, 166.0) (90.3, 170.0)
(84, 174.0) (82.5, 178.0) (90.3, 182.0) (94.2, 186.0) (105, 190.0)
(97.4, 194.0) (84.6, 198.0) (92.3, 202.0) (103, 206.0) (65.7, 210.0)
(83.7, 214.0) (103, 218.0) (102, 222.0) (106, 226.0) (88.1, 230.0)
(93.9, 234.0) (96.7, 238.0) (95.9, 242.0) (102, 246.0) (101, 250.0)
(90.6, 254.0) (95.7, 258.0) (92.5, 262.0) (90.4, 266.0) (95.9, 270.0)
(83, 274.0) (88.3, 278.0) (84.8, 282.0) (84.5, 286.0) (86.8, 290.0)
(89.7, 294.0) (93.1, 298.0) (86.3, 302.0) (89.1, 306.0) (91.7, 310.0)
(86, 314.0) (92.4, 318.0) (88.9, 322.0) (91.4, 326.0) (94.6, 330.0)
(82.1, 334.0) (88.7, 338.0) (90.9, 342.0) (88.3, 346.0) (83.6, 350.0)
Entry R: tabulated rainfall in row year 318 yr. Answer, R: 92.4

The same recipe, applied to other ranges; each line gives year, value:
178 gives 82.5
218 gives 103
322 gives 88.9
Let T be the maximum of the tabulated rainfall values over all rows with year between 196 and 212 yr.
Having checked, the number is 103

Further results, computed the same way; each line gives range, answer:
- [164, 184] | 90.3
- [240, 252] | 102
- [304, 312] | 91.7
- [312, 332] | 94.6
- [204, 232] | 106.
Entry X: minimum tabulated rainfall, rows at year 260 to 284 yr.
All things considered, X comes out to 83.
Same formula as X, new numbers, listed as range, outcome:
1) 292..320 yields 86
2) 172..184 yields 82.5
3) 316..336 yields 82.1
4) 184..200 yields 84.6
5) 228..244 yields 88.1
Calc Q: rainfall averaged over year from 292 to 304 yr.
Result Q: 89.7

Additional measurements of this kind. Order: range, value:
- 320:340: 89.1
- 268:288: 87.3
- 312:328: 89.7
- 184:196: 98.9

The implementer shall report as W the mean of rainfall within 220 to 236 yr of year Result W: 97.5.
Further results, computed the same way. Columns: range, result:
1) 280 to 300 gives 87.8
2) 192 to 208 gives 94.3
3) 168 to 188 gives 88.3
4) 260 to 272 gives 92.9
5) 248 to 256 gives 95.8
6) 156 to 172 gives 92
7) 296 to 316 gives 89.2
